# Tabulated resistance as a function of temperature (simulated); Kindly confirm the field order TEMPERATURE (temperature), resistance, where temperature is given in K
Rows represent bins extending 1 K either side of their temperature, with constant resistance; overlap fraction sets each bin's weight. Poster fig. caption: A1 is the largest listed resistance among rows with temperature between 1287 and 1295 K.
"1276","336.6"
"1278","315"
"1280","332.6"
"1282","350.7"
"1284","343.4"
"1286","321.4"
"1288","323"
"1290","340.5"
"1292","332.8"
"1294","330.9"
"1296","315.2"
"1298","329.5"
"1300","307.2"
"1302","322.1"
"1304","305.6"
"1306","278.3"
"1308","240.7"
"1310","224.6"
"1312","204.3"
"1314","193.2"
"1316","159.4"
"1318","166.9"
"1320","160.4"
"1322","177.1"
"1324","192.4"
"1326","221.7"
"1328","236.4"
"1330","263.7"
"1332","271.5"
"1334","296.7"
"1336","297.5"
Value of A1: 340.5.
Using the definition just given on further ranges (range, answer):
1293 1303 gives 330.9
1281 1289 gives 350.7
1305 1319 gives 278.3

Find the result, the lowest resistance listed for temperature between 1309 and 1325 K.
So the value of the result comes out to 159.4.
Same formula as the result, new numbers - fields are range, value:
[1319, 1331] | 160.4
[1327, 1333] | 236.4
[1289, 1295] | 330.9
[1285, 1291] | 321.4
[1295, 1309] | 240.7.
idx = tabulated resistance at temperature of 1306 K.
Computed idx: 278.3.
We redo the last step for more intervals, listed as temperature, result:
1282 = 350.7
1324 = 192.4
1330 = 263.7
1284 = 343.4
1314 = 193.2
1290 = 340.5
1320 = 160.4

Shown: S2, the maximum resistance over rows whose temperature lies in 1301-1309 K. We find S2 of 322.1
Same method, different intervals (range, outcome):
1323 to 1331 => 263.7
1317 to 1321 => 166.9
